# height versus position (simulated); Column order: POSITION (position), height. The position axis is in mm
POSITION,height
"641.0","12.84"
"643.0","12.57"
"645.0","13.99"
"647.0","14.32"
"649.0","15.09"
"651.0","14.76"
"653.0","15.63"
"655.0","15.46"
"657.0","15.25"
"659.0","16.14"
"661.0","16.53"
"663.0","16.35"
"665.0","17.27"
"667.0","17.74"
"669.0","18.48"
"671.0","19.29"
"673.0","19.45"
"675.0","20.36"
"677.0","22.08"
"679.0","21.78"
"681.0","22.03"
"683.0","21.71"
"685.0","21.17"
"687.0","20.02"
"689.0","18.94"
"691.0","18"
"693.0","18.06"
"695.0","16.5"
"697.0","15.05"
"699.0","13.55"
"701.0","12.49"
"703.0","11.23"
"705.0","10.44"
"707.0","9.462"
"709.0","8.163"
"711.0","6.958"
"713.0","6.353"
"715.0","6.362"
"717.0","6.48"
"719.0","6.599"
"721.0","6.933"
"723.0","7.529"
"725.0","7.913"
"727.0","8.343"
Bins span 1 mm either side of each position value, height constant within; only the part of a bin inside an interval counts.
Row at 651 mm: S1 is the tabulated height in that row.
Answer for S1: 14.76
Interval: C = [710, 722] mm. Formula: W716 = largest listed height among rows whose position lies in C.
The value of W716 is 6.958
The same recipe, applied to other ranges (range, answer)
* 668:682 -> 22.08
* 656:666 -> 17.27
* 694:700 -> 16.5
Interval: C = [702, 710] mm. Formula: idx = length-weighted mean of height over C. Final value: 9.82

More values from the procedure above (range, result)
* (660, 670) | 17.3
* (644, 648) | 14.2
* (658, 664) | 16.3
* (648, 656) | 15.2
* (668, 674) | 19.1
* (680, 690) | 20.8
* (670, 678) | 20.3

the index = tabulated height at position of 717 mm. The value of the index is 6.48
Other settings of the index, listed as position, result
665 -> 17.27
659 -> 16.14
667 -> 17.74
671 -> 19.29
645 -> 13.99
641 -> 12.84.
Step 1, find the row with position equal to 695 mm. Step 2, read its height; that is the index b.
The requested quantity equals 16.5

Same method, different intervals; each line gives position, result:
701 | 12.49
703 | 11.23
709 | 8.163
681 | 22.03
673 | 19.45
